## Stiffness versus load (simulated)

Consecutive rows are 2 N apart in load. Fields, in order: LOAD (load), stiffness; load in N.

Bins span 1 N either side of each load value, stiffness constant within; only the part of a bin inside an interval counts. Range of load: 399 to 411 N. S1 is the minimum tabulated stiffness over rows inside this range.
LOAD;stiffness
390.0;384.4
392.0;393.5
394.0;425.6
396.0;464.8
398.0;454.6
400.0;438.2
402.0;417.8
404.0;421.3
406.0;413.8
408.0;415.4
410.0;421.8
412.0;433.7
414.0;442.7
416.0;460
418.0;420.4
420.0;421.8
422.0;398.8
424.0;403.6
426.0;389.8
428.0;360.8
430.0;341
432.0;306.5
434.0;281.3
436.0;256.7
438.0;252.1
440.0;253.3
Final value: 413.8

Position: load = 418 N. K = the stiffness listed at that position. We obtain 420.4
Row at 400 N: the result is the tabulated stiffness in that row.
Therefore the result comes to 438.2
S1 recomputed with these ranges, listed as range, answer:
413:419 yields 420.4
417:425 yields 398.8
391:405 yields 393.5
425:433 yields 306.5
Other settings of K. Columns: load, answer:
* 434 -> 281.3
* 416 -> 460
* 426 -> 389.8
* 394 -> 425.6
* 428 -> 360.8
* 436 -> 256.7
